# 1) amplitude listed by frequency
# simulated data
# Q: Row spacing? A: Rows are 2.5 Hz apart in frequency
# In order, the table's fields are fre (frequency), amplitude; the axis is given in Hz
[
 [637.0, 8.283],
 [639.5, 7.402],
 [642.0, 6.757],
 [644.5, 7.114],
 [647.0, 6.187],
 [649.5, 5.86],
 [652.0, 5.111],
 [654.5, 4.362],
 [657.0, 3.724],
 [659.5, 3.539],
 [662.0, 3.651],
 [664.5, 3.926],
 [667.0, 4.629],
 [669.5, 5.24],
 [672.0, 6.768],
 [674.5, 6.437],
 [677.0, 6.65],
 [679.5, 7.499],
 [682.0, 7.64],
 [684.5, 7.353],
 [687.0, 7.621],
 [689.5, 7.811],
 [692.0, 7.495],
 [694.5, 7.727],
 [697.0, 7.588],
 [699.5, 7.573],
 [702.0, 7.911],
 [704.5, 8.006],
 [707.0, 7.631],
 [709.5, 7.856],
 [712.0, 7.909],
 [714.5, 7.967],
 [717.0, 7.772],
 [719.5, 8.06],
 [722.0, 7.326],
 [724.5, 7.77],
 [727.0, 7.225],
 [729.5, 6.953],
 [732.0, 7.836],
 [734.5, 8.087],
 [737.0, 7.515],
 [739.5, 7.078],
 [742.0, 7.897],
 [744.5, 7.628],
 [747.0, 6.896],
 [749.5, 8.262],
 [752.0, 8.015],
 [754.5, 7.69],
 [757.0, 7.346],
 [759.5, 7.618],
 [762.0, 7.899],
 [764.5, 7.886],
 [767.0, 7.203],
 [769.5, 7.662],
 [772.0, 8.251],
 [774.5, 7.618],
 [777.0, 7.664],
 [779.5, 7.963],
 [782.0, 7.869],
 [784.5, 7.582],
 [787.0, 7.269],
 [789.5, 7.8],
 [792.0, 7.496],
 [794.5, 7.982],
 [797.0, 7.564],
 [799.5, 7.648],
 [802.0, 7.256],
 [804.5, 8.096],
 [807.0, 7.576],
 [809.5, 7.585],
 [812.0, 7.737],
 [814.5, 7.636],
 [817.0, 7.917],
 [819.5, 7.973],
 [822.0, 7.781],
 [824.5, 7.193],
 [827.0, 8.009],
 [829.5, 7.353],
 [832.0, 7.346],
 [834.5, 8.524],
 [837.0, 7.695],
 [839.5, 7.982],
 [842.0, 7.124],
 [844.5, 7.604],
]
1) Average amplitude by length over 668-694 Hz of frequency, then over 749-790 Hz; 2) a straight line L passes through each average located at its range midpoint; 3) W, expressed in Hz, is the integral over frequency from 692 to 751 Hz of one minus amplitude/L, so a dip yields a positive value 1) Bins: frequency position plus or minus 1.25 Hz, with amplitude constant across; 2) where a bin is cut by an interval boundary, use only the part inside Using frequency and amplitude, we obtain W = -2.52 Hz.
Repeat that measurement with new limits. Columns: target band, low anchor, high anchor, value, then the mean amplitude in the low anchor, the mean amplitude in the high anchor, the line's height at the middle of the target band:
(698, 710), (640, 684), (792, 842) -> -3.0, 5.65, 7.71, 6.21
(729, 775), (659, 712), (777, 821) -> -2.2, 6.77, 7.7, 7.31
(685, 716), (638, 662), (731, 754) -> -4.9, 5.49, 7.69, 6.69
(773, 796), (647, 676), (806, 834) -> -2.1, 4.91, 7.67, 7.05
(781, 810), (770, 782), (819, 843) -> 0.6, 7.86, 7.7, 7.8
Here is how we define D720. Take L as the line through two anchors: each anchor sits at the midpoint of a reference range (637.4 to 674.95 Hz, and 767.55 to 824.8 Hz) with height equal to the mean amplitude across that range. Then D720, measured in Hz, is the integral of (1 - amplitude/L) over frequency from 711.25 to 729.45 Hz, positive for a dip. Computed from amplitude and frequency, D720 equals -3.4 Hz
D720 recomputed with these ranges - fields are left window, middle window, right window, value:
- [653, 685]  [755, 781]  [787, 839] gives -2.7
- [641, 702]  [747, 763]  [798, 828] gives -1.5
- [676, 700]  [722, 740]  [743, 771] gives 0.2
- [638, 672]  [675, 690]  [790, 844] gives -4.4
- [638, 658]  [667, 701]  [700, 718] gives -0.2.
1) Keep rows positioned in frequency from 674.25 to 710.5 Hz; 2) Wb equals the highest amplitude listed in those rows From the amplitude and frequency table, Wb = 8.006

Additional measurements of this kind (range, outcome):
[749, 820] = 8.262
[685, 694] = 7.811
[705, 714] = 7.909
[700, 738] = 8.087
